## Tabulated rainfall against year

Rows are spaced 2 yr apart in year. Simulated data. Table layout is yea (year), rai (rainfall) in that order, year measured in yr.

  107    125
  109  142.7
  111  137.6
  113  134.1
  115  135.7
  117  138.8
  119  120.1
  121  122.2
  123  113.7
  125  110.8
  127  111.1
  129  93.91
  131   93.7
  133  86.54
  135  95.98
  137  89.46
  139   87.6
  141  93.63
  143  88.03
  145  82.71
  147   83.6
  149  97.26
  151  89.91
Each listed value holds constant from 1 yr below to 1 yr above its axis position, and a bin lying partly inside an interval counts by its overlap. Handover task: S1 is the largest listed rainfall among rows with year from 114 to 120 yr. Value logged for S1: 138.8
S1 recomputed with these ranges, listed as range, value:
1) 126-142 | 111.1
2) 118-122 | 122.2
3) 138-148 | 93.63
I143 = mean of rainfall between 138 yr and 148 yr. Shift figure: 87.1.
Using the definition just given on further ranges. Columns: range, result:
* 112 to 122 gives 130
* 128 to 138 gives 91.9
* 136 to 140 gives 88.5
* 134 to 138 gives 92.7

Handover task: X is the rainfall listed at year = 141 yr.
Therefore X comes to 93.63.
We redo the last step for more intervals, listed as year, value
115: 135.7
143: 88.03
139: 87.6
